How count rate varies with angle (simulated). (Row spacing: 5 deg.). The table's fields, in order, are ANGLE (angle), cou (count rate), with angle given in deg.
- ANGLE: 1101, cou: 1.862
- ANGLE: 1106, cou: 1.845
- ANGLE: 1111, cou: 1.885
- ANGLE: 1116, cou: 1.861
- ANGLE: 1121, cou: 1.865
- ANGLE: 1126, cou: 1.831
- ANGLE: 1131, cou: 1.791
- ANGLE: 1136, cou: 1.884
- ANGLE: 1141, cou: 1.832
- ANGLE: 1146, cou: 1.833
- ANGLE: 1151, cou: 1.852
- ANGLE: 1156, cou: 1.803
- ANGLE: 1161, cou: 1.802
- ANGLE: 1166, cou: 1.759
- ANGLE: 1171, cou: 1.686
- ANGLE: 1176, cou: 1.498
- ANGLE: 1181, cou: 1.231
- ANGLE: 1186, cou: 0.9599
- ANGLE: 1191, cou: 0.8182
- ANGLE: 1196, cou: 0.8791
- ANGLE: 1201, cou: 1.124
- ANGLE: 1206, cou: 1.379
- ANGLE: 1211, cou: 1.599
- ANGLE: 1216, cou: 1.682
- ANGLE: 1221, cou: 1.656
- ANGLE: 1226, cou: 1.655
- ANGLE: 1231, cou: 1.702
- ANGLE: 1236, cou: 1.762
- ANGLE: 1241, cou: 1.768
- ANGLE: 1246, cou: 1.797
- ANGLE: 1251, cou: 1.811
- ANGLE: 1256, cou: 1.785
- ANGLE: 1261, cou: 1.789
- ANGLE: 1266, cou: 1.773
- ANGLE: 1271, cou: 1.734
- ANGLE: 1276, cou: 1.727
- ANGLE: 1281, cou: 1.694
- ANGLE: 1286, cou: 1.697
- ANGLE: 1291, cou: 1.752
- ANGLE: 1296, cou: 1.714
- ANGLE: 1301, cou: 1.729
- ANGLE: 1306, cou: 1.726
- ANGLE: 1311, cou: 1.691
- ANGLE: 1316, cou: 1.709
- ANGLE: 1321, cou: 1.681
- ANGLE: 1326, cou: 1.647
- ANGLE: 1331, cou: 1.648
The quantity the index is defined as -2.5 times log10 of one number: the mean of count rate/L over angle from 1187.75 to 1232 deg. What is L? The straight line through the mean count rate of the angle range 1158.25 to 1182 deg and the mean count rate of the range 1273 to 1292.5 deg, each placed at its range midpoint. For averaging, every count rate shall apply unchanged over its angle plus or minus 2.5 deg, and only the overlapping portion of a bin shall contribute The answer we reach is 0.21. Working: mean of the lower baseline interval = 1.62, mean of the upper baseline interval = 1.72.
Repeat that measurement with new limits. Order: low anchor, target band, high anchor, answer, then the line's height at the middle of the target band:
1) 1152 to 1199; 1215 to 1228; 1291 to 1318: -0.11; 1.51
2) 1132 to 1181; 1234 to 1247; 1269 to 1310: -0.03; 1.73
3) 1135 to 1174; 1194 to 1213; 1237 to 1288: 0.39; 1.78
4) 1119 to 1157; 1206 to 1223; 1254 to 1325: 0.11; 1.78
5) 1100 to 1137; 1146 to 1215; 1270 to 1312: 0.25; 1.8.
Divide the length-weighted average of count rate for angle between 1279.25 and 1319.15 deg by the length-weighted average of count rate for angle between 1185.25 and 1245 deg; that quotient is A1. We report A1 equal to 1.2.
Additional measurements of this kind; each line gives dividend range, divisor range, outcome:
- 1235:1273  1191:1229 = 1.28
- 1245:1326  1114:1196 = 1.07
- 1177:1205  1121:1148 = 0.57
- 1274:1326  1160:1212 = 1.30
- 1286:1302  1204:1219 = 1.10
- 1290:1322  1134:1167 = 0.94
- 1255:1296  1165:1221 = 1.31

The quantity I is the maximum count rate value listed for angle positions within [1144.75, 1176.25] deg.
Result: 1.852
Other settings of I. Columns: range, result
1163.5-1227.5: 1.759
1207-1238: 1.762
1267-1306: 1.752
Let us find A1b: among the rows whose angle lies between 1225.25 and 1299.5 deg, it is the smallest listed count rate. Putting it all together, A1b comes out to 1.655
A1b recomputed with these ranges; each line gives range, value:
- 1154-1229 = 0.8182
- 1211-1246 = 1.599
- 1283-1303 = 1.697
